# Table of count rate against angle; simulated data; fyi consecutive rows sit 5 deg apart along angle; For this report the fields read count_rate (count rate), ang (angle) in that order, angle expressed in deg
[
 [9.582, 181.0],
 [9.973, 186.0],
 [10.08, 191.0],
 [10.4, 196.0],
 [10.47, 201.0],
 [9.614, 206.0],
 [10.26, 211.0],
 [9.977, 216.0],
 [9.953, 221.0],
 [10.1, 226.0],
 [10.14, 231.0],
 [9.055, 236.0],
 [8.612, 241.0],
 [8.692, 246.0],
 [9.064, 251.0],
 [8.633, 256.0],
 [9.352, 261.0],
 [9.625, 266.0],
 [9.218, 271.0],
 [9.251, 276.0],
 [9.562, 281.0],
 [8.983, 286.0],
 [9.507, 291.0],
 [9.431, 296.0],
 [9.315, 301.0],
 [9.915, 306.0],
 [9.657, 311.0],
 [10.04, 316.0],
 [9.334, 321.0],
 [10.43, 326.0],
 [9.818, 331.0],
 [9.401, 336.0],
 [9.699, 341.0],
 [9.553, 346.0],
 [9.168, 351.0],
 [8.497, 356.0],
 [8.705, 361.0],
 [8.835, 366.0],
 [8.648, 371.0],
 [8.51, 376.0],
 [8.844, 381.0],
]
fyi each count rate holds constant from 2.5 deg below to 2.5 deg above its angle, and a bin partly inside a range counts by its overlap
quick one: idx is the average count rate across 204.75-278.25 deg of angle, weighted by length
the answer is 9.43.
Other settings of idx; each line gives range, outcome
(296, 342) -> 9.72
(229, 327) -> 9.37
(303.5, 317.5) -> 9.86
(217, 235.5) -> 9.95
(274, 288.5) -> 9.27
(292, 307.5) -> 9.53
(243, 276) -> 9.1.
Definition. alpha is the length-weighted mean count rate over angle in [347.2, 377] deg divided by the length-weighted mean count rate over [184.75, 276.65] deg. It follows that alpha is 0.91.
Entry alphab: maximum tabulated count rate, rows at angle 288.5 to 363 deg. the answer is 10.43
